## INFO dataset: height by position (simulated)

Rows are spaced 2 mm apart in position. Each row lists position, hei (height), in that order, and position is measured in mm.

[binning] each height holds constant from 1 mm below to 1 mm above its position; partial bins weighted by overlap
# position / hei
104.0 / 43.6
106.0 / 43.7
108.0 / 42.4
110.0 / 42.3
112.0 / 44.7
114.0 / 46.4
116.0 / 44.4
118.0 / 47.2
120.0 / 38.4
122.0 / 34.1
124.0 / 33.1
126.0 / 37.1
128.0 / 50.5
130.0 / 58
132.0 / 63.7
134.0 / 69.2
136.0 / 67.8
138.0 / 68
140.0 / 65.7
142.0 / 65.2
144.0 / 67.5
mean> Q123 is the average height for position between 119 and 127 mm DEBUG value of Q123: 35.7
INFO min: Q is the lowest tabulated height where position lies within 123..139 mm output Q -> 33.1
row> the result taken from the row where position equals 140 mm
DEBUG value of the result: 65.7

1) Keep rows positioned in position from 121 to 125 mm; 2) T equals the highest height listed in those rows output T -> 34.1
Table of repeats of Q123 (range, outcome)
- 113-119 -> 46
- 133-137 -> 68.5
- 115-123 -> 41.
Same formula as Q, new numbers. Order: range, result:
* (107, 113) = 42.3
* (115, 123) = 34.1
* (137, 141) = 65.7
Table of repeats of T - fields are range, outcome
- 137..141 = 68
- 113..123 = 47.2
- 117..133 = 63.7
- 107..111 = 42.4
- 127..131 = 58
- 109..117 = 46.4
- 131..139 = 69.2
